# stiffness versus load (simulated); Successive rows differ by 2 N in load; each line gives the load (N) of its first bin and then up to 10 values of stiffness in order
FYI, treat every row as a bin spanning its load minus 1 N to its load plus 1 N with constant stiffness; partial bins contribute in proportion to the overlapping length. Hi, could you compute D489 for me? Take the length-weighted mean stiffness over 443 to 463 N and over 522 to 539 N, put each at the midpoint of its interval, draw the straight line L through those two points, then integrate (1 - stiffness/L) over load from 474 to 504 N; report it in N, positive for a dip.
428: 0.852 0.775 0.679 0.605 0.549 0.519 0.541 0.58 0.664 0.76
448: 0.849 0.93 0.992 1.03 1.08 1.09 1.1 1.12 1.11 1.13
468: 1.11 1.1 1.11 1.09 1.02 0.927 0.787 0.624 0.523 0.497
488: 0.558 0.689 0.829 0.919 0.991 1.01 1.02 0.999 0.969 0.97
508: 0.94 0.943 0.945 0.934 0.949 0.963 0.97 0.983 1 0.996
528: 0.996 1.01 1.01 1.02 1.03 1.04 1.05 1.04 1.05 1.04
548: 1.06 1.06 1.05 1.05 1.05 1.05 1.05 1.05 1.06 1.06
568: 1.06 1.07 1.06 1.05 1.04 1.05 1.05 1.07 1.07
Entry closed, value 4.8 N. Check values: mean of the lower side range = 0.962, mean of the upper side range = 1.01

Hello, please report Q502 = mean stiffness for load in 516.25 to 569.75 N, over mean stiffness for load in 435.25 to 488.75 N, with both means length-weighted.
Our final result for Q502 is 1.2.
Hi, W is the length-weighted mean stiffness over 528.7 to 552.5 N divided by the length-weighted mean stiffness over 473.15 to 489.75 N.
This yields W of 1.4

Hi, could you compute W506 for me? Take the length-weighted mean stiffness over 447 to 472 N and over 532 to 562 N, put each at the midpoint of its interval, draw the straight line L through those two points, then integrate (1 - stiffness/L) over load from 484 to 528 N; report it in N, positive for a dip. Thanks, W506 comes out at 6.2 N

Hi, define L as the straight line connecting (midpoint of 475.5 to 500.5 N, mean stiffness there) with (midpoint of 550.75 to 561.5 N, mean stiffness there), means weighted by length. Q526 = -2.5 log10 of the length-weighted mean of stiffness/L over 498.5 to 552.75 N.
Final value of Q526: -0.08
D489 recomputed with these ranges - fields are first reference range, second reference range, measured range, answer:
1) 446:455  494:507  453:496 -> 1.22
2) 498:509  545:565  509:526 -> 0.65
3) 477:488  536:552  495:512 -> -4.01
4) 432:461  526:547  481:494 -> 3.77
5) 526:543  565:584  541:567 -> -0.30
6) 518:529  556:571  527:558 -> -0.53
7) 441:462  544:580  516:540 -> 0.24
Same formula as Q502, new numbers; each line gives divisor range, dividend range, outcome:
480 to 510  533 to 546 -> 1.26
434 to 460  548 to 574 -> 1.32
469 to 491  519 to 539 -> 1.24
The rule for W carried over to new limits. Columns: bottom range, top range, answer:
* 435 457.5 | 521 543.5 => 1.30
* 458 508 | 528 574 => 1.13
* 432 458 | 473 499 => 1.05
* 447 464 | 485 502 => 0.80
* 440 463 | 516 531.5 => 1.08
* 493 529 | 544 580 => 1.08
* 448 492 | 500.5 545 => 1.07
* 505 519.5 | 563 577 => 1.11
